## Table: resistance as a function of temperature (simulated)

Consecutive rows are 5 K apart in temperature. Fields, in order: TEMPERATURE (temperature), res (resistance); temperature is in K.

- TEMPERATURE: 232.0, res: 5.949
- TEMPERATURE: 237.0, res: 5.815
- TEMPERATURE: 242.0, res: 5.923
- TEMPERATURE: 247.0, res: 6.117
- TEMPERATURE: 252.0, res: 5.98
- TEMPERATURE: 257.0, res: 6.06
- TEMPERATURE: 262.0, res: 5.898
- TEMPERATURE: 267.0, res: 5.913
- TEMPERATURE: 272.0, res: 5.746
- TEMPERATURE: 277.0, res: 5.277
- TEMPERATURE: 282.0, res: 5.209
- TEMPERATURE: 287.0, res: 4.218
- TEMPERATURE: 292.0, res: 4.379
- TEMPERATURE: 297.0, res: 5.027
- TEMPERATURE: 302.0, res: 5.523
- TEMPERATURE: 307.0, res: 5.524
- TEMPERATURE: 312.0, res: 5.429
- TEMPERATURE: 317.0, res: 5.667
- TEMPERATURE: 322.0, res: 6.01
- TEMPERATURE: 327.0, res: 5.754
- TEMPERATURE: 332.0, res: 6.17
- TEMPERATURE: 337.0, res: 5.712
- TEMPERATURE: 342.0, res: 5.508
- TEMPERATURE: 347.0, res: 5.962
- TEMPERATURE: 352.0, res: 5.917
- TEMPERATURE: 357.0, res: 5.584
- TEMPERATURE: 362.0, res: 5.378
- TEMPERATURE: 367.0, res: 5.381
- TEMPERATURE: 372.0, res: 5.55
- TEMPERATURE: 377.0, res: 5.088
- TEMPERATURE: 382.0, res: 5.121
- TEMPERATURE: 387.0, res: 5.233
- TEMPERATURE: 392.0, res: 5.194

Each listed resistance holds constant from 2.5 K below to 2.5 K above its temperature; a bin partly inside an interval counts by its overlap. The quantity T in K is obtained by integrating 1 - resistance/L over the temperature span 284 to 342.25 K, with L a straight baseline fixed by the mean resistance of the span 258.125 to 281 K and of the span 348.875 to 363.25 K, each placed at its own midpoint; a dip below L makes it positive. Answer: 2.8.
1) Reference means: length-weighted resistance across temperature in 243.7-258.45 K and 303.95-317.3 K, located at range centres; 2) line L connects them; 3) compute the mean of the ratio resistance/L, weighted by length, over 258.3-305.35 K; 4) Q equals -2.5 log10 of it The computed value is 0.10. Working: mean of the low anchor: 6.04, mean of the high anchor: 5.52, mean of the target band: 5.27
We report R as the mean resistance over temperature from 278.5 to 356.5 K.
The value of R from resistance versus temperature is 5.47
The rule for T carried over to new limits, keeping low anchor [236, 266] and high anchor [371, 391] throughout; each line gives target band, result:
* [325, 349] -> -1.5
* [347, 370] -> -1.1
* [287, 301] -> 2.5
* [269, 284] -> 1.0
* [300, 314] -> 0.4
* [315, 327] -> -0.6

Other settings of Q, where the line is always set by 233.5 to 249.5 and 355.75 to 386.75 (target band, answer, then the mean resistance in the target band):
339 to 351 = -0.06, 5.76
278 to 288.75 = 0.19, 4.83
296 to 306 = 0.06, 5.35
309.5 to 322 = -0.01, 5.64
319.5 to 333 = -0.08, 5.96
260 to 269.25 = -0.01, 5.91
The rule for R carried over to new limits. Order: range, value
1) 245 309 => 5.45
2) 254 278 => 5.81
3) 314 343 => 5.81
